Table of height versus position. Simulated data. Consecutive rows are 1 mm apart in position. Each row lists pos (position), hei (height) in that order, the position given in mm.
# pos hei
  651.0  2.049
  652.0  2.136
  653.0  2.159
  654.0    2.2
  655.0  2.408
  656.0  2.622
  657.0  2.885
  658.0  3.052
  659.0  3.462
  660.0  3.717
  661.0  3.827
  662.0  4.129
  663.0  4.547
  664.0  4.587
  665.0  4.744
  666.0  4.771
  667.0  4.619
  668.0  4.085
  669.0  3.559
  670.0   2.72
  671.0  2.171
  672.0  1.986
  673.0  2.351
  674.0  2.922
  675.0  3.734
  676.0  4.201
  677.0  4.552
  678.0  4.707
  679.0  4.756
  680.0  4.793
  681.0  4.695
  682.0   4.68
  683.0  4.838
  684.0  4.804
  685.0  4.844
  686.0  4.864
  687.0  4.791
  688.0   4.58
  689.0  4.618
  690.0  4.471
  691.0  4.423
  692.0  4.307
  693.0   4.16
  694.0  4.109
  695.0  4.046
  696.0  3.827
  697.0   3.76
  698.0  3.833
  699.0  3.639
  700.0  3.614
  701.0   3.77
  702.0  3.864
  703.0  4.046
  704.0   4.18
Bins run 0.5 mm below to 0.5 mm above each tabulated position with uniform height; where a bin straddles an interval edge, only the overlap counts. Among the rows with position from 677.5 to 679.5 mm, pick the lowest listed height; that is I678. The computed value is 4.707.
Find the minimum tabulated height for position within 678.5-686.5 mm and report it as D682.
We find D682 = 4.68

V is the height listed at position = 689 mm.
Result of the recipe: 4.618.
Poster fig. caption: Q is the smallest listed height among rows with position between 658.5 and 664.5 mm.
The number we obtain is 3.462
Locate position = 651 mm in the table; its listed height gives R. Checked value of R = 2.049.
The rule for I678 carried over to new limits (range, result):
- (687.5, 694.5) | 4.109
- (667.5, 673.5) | 1.986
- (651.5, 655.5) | 2.136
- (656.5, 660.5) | 2.885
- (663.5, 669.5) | 3.559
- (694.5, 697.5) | 3.76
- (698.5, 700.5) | 3.614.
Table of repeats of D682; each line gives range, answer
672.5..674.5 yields 2.351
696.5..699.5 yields 3.639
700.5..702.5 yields 3.77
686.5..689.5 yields 4.58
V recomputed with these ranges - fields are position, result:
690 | 4.471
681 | 4.695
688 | 4.58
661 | 3.827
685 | 4.844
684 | 4.804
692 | 4.307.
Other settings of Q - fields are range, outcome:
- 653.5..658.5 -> 2.2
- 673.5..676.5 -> 2.922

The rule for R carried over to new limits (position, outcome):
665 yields 4.744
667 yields 4.619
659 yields 3.462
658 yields 3.052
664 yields 4.587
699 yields 3.639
